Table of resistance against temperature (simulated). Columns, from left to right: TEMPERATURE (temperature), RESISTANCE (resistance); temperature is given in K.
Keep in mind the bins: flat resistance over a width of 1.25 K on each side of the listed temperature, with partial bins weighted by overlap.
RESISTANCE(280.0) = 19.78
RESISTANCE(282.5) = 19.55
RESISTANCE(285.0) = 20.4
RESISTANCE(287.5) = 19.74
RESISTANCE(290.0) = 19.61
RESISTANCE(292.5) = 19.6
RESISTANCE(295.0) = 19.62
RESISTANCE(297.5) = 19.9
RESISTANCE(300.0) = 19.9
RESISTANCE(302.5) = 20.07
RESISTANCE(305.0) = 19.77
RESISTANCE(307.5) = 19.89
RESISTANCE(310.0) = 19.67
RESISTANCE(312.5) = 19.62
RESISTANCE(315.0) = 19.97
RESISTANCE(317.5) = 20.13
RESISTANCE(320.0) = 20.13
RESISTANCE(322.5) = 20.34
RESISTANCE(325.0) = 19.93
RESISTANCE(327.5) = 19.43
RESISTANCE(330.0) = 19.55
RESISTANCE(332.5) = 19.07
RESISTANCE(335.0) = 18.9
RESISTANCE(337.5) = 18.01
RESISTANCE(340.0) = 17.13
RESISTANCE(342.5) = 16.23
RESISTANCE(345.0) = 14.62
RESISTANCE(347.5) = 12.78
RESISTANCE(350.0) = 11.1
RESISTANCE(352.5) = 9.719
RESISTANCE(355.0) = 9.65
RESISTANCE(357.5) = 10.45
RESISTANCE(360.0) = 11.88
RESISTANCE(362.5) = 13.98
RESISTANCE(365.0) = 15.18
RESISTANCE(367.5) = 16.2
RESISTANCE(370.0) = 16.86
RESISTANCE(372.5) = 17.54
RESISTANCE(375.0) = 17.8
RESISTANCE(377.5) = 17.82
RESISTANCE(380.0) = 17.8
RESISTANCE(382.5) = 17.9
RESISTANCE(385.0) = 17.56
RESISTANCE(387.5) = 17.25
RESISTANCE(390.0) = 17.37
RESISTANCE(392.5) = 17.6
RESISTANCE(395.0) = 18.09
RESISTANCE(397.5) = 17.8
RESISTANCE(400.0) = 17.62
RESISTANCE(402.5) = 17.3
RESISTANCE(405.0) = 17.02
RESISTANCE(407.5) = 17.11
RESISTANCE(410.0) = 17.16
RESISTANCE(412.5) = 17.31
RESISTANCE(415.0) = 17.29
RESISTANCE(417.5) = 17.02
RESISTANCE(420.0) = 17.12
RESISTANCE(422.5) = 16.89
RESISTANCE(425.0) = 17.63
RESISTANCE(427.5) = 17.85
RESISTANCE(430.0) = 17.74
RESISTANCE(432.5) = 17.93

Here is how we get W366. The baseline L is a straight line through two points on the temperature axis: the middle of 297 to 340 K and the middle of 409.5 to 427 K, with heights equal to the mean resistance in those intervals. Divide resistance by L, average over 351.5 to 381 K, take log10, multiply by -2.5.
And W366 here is 0.25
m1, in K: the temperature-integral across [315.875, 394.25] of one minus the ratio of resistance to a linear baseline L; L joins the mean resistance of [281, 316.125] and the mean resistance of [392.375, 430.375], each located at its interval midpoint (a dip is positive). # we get 8.97 K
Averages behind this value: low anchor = 19.8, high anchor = 17.4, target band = 16.5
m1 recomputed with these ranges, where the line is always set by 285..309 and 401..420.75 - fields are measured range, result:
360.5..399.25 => 1.85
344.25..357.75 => 5.26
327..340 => 0.13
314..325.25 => -0.48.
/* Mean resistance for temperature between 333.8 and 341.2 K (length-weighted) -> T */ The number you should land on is 18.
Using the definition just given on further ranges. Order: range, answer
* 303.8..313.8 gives 19.7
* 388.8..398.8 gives 17.7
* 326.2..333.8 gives 19.4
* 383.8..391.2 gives 17.4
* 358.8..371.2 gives 14.8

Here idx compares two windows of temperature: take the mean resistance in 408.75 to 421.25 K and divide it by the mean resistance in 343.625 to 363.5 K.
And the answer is 1.5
